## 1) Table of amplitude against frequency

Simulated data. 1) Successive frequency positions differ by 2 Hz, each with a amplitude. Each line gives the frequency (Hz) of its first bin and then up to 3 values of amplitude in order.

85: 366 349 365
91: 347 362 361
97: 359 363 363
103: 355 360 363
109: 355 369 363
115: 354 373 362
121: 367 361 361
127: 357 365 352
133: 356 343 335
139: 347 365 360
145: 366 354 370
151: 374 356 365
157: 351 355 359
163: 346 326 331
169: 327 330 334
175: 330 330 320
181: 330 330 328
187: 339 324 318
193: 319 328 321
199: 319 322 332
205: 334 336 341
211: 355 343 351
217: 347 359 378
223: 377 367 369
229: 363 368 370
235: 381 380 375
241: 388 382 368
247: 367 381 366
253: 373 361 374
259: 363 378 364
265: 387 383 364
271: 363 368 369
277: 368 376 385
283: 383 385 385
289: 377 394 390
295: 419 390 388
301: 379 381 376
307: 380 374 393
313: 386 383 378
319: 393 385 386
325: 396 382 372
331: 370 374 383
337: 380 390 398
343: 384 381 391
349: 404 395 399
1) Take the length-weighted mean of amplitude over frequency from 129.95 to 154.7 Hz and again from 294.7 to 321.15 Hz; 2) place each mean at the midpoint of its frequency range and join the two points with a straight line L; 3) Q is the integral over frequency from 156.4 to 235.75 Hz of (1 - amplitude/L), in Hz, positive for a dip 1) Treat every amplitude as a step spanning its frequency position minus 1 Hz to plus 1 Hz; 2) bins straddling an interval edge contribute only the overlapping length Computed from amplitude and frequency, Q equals 5.2 Hz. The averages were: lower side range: 357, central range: 342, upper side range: 385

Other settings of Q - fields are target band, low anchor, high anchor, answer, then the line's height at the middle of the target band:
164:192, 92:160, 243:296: 2.9 Hz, 366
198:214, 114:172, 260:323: 1.3 Hz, 366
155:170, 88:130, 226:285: 0.9 Hz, 366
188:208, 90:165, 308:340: 2.3 Hz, 367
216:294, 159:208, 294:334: -3.0 Hz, 360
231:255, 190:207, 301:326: -1.9 Hz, 348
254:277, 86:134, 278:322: 0.6 Hz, 381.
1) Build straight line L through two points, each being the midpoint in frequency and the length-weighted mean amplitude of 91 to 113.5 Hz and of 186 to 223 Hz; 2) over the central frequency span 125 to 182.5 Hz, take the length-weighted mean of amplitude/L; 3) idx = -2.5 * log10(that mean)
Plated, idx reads 0.00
